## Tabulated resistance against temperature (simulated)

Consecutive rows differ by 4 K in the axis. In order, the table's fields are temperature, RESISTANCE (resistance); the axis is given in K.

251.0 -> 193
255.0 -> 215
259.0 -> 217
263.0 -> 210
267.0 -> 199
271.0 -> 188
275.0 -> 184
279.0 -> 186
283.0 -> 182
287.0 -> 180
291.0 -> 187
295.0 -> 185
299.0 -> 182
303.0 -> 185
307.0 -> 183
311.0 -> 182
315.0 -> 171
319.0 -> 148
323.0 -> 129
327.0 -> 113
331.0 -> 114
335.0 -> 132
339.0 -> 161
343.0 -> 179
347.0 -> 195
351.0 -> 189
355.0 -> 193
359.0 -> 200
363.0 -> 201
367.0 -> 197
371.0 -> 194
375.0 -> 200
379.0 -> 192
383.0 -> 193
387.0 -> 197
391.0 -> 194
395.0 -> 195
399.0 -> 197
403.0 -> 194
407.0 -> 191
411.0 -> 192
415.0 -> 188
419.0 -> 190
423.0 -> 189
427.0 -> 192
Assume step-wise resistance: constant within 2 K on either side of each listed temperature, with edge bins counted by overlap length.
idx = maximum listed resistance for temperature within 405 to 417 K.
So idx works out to 192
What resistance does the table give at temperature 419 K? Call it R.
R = 190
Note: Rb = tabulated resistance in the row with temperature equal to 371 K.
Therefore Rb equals 194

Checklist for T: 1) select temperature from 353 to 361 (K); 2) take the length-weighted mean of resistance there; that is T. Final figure 196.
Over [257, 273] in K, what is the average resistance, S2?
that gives 204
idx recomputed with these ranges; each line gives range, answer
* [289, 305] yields 187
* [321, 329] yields 129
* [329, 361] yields 200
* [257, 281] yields 217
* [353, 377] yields 201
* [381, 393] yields 197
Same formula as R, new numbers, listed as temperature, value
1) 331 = 114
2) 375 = 200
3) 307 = 183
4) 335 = 132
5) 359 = 200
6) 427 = 192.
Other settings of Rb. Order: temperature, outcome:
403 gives 194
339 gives 161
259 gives 217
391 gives 194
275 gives 184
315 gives 171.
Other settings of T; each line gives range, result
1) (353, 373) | 197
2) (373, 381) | 196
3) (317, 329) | 130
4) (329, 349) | 156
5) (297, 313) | 183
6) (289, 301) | 185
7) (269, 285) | 185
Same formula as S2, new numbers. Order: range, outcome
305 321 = 171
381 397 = 195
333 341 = 146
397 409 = 194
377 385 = 192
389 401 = 195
